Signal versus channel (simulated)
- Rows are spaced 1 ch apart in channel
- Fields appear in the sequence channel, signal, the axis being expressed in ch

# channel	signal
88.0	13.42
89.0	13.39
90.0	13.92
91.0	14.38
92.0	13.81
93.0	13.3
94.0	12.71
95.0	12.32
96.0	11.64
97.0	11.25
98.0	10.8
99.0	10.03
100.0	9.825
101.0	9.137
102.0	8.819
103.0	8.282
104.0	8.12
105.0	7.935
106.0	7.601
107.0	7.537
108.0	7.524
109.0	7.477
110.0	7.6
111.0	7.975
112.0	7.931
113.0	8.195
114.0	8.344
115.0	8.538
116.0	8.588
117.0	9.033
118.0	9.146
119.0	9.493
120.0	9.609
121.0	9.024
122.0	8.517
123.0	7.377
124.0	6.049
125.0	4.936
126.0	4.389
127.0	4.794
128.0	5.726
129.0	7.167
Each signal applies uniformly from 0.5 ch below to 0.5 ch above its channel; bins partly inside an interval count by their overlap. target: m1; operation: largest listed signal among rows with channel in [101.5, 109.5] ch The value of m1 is 8.819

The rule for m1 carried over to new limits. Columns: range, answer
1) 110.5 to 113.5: 8.195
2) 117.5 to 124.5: 9.609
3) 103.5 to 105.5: 8.12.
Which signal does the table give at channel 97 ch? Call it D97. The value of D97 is 11.25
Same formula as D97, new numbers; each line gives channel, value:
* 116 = 8.588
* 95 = 12.32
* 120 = 9.609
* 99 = 10.03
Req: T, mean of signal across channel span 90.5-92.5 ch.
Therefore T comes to 14.1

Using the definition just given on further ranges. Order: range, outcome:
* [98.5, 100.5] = 9.93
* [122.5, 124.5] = 6.71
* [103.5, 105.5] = 8.03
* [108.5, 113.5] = 7.84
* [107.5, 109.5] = 7.5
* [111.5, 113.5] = 8.06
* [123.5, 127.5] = 5.04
